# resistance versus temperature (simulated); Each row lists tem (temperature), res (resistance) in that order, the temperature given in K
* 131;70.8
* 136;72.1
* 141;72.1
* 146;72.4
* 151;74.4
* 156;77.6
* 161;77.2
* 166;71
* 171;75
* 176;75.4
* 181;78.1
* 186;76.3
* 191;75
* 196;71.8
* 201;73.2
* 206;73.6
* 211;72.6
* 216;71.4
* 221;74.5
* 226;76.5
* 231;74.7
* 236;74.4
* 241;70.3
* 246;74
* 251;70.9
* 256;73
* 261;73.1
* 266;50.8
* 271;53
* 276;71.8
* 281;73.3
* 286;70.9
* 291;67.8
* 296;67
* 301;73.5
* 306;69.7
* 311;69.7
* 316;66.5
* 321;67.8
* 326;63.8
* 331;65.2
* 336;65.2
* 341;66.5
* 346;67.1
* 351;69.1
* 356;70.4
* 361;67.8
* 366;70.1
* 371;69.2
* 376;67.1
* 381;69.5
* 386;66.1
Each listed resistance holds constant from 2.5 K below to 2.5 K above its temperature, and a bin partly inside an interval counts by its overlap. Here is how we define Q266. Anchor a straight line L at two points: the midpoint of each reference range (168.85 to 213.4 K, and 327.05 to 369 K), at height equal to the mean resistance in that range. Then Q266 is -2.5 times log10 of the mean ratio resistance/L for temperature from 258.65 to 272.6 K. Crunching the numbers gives 0.201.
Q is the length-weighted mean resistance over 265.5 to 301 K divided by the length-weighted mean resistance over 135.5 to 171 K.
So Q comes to 0.90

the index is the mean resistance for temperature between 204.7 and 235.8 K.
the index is 73.9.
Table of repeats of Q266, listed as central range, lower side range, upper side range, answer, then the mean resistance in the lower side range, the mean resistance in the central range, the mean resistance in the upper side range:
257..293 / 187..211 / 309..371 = 0.066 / 73.5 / 66.1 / 67.5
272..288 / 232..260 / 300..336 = 0.000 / 72.7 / 70.3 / 67.6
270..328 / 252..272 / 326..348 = -0.058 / 63.8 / 68.3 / 65.7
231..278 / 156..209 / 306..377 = 0.052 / 74.8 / 68.2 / 67.6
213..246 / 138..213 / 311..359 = -0.026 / 74.4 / 73.6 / 67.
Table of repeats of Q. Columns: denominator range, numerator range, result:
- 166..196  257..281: 0.85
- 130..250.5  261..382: 0.91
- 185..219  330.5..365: 0.92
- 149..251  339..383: 0.92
